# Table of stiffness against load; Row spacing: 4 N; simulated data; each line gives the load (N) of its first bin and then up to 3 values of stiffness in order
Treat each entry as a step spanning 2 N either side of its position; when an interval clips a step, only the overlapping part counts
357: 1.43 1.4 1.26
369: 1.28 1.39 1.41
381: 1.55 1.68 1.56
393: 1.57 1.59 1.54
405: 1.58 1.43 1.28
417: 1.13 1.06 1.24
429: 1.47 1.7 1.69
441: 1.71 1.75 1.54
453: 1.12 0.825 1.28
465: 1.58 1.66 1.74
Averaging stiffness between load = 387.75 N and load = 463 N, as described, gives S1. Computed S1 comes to 1.42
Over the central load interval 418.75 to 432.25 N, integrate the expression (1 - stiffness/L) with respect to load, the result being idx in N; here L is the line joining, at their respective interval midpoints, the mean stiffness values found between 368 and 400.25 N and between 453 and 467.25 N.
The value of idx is 0.6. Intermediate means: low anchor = 1.51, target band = 1.3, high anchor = 1.22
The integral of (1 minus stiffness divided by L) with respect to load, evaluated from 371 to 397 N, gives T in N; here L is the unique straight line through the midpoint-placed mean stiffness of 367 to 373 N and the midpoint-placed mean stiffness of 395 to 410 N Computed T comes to -2.1 N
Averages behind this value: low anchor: 1.32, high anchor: 1.54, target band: 1.53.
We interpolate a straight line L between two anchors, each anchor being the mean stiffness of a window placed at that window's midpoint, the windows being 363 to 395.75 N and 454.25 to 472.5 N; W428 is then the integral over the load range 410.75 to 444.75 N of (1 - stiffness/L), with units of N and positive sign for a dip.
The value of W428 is -0.6 N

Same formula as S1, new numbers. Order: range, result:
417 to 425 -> 1.12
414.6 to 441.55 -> 1.41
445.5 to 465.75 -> 1.29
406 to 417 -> 1.33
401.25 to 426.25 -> 1.31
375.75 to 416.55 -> 1.51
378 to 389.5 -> 1.59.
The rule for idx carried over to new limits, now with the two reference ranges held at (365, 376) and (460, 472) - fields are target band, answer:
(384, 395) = -1.8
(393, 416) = -1.2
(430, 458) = -0.1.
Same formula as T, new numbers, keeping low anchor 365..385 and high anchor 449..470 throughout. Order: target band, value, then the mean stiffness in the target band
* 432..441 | -2.5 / 1.7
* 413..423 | 1.7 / 1.13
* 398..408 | -1.2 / 1.55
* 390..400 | -1.3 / 1.57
